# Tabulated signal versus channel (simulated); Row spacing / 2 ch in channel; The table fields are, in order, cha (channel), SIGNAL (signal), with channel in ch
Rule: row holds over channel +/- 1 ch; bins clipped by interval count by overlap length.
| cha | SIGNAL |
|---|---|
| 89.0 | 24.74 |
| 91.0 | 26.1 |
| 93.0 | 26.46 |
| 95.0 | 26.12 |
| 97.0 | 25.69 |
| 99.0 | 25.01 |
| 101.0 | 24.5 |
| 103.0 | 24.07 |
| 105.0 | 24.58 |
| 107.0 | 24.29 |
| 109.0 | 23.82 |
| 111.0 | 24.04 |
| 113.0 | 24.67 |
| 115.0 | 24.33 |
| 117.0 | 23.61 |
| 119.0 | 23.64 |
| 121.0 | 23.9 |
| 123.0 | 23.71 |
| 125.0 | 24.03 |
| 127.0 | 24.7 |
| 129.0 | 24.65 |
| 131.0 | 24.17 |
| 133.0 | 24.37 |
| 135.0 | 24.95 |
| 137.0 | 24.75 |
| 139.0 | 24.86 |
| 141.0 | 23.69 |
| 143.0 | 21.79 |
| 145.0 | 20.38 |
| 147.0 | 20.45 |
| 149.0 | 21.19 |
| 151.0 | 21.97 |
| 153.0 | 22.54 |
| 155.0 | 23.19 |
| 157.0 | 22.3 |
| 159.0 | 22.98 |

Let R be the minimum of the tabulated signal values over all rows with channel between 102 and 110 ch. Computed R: 23.82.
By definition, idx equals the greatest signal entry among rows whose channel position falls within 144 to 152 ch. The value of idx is 21.97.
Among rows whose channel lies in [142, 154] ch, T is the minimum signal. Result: 20.38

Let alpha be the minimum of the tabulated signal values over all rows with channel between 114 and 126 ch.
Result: 23.61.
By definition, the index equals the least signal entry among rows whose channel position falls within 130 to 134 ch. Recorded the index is 24.17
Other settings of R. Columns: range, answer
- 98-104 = 24.07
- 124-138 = 24.03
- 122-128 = 23.71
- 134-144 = 21.79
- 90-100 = 25.01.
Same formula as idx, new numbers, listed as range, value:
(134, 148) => 24.95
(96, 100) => 25.69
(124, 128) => 24.7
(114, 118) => 24.33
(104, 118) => 24.67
